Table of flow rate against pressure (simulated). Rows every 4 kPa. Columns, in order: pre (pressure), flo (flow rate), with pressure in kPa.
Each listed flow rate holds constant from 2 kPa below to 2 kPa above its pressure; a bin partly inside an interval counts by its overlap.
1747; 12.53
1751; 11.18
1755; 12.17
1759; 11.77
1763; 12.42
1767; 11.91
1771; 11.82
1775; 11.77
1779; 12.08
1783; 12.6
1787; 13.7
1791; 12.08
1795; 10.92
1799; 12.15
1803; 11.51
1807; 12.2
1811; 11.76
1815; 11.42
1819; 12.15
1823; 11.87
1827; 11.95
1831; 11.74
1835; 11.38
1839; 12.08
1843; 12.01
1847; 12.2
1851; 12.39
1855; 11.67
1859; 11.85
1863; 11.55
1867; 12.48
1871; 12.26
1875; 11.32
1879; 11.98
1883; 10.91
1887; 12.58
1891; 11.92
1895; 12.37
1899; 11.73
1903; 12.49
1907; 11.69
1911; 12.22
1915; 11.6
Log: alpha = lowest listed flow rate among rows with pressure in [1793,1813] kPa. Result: 10.92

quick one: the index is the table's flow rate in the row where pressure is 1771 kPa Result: 11.82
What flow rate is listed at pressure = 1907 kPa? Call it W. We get 11.69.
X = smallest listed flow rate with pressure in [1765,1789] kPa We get 11.77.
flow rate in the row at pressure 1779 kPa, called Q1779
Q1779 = 12.08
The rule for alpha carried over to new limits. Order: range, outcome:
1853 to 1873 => 11.55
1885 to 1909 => 11.69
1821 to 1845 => 11.38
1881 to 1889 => 10.91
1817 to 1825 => 11.87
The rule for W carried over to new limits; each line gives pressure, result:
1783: 12.6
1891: 11.92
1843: 12.01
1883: 10.91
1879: 11.98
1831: 11.74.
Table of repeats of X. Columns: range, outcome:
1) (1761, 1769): 11.91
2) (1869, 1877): 11.32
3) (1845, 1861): 11.67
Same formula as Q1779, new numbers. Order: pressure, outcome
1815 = 11.42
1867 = 12.48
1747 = 12.53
